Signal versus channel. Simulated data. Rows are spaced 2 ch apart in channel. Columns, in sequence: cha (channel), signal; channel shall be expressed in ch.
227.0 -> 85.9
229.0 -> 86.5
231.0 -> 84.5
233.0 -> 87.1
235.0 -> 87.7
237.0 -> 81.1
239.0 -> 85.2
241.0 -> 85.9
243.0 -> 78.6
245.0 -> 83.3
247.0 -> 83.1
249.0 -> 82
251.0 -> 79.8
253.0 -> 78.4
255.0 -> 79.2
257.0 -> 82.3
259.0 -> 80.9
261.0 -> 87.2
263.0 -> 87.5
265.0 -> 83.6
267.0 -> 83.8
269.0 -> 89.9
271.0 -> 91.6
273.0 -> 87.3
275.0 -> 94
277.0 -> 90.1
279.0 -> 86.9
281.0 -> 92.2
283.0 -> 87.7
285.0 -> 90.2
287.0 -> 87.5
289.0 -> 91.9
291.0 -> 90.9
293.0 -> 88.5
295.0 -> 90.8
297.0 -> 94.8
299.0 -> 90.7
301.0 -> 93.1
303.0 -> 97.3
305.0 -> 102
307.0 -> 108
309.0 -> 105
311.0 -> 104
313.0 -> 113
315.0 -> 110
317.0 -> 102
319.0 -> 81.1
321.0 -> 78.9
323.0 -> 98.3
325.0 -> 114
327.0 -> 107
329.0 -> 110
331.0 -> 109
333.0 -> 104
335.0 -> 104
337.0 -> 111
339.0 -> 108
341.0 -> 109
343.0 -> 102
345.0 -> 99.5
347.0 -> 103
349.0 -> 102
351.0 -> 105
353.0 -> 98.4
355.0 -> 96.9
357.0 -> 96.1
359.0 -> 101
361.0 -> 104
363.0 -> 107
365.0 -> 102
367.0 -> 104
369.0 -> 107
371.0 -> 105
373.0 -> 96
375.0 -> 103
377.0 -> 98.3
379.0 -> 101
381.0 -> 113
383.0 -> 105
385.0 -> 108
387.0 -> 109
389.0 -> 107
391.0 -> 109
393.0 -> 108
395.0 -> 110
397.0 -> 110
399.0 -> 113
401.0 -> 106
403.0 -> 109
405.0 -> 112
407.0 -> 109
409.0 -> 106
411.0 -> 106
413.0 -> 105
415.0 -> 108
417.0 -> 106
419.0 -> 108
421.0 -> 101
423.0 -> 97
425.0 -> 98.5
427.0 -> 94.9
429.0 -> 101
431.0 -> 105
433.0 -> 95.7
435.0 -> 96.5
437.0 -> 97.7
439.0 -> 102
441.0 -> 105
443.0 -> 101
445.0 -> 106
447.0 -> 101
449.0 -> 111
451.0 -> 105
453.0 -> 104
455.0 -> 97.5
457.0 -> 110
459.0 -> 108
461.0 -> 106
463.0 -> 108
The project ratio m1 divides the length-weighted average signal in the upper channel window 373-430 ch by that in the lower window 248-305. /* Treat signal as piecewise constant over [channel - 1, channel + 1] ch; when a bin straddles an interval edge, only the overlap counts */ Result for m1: 1.2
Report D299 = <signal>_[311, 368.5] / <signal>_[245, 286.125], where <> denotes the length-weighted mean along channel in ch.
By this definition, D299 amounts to 1.20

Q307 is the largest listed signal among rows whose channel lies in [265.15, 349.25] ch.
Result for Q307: 114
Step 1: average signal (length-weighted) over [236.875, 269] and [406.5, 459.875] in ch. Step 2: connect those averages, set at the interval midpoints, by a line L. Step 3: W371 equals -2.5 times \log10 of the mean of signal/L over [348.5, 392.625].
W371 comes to -0.08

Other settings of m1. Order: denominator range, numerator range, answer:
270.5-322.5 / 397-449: 1.10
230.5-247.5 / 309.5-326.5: 1.20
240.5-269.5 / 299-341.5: 1.24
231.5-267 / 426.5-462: 1.24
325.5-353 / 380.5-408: 1.03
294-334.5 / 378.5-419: 1.07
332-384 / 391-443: 1.01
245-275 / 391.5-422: 1.28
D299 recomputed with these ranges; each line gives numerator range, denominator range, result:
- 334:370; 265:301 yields 1.15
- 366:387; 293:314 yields 1.05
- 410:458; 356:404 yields 0.97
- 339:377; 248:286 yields 1.19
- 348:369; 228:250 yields 1.21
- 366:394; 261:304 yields 1.17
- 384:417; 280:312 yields 1.14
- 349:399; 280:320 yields 1.09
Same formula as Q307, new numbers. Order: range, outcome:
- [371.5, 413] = 113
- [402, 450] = 112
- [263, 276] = 94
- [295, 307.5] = 108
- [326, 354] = 111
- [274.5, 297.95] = 94.8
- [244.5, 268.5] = 87.5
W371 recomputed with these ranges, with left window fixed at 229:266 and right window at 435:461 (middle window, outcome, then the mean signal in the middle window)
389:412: -0.10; 109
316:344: -0.12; 103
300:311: -0.14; 101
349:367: -0.08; 101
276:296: -0.03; 89.7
